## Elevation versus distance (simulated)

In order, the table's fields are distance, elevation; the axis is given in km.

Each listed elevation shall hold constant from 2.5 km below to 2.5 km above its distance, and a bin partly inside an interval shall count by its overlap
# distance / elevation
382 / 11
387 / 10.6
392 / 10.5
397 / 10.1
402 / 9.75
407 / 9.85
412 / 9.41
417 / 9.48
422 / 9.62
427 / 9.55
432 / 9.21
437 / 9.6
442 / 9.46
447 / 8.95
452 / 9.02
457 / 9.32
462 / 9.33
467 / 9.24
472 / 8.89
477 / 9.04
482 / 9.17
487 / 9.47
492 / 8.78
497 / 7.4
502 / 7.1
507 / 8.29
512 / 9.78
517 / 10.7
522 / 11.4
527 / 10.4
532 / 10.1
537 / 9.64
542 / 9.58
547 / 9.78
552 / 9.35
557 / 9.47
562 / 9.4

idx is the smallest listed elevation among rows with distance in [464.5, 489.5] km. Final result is 8.89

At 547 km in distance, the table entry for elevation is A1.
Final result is 9.78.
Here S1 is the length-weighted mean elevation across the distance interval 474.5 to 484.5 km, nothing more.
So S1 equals 9.11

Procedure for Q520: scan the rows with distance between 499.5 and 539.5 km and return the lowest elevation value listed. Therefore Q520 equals 7.1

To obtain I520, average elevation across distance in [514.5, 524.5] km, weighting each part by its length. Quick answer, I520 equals 11.1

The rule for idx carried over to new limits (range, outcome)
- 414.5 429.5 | 9.48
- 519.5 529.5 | 10.4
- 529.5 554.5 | 9.35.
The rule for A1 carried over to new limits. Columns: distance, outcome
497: 7.4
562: 9.4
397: 10.1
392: 10.5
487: 9.47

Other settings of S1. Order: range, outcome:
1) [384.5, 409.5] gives 10.2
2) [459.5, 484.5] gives 9.13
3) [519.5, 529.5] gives 10.9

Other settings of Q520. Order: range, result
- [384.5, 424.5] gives 9.41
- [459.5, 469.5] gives 9.24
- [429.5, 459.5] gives 8.95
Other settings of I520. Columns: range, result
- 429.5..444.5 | 9.42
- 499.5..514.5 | 8.39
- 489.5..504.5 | 7.76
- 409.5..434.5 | 9.45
